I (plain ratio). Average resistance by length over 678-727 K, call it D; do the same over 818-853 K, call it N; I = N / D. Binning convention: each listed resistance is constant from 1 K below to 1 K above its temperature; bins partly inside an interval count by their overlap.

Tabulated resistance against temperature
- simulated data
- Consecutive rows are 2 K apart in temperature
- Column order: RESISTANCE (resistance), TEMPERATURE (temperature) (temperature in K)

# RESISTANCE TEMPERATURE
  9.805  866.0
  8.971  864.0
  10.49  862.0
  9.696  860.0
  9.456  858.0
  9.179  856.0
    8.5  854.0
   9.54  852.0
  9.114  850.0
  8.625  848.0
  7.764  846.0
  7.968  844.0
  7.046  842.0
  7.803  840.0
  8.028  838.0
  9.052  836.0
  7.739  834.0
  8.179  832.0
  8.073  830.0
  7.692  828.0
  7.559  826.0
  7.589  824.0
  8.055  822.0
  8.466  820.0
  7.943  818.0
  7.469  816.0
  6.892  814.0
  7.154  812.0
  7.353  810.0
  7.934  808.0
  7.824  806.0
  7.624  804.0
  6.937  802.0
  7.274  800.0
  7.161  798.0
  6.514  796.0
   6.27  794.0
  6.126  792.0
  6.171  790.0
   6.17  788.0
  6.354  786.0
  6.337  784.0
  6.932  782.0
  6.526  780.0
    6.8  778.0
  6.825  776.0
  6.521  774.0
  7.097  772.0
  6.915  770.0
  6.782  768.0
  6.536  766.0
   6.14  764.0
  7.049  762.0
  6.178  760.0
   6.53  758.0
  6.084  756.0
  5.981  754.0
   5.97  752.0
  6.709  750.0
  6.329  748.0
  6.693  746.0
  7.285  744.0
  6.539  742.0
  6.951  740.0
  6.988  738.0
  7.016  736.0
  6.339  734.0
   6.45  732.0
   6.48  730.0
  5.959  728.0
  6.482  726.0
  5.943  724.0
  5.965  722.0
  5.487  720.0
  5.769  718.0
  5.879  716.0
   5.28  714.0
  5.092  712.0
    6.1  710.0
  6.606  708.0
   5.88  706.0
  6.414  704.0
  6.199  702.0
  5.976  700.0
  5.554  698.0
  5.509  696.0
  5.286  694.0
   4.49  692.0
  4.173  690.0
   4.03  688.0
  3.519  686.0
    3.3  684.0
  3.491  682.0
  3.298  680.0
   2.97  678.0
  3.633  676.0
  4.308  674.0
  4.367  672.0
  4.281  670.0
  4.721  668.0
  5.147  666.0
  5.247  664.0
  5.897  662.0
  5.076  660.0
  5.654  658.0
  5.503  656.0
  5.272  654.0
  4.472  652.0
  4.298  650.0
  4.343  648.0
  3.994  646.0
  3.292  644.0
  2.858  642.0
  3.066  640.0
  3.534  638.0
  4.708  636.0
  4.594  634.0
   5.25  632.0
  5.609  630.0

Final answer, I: 1.57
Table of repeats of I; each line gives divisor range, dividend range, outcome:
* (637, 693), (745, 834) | 1.65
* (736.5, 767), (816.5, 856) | 1.25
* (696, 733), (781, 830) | 1.20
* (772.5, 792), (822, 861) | 1.28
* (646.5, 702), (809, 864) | 1.79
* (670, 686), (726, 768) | 1.78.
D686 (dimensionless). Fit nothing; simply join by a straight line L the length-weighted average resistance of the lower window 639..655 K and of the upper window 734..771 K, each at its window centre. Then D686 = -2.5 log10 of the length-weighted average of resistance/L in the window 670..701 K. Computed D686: 0.159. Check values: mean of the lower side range 3.95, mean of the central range 4.26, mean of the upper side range 6.59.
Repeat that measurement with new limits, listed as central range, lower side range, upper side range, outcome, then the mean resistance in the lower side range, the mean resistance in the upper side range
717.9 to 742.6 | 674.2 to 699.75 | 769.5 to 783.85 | -0.17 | 4.17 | 6.77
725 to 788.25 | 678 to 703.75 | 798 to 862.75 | -0.06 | 4.56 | 8.1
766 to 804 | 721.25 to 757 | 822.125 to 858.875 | 0.09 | 6.46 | 8.26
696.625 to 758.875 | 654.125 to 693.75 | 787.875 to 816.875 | -0.13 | 4.41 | 7.01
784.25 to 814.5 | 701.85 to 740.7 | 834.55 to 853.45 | 0.10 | 6.16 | 8.32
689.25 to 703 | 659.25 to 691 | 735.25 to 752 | -0.07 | 4.21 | 6.76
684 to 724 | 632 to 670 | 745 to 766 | 0.02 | 4.55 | 6.37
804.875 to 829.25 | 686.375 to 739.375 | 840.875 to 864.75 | 0.06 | 5.8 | 8.86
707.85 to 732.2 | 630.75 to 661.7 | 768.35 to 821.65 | -0.04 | 4.44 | 6.99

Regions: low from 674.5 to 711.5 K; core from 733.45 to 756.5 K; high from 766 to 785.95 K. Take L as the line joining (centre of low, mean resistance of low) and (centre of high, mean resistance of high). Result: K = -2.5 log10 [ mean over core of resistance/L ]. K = -0.10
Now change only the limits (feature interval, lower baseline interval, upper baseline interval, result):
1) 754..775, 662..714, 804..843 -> -0.01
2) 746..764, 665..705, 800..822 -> -0.02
